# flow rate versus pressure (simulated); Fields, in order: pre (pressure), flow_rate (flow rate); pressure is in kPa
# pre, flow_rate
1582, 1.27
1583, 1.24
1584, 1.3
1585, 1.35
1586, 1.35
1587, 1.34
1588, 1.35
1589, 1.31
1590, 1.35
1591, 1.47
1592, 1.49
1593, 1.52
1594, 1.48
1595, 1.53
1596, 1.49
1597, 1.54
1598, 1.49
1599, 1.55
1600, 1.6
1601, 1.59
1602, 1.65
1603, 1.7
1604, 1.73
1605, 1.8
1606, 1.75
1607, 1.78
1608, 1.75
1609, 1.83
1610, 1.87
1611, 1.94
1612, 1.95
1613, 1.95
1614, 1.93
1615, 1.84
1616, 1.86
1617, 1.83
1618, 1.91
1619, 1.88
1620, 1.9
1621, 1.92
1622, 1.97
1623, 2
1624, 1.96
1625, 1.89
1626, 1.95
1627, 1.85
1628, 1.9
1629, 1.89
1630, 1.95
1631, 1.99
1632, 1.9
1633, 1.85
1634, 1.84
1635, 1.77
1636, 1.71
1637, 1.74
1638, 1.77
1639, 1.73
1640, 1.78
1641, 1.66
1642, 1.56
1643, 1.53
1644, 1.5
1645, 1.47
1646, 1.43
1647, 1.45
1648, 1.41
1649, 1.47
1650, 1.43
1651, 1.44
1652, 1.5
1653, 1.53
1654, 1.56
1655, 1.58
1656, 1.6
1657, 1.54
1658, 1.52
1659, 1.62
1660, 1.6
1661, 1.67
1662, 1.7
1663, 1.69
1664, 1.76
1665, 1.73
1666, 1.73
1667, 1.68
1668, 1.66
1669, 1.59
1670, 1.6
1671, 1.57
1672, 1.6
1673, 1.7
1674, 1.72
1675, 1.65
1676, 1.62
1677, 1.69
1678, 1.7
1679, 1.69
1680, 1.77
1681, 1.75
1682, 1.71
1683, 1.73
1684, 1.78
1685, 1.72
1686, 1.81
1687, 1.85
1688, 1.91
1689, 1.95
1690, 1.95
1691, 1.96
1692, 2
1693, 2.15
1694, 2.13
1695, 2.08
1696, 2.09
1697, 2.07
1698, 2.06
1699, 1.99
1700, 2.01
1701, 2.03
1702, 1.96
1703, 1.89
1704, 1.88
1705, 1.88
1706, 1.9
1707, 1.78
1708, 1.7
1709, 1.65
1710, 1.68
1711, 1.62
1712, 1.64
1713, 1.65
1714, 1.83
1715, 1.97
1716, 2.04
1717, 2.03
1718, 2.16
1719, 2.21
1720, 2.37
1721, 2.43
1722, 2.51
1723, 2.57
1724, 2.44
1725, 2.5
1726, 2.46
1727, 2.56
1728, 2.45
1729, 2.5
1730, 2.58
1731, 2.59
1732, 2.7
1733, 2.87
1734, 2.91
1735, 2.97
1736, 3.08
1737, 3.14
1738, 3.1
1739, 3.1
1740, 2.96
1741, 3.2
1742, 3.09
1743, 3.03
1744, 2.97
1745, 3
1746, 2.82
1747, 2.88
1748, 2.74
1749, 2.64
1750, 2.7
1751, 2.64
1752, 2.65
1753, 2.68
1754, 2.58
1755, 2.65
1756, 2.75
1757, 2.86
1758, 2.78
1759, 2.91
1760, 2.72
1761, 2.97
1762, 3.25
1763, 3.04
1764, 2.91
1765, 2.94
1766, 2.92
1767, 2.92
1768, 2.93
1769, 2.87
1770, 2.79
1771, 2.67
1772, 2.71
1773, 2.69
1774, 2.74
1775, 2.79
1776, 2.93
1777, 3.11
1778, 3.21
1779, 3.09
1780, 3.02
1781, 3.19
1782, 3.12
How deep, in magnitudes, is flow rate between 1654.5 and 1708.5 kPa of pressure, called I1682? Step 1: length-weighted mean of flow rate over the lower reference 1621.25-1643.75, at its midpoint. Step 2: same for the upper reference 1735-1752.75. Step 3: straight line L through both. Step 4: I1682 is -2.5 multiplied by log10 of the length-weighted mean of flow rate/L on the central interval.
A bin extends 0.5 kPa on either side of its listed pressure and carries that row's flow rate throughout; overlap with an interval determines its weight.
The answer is 0.28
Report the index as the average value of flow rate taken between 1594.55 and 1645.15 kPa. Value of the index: 1.78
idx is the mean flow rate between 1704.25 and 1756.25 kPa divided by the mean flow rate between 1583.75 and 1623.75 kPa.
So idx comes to 1.5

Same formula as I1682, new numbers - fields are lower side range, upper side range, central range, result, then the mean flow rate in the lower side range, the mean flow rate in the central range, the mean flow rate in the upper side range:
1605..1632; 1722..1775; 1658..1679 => 0.33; 1.89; 1.66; 2.81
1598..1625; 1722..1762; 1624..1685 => 0.26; 1.82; 1.68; 2.79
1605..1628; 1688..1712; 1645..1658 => 0.26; 1.89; 1.49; 1.92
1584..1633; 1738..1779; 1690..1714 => 0.27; 1.72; 1.9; 2.87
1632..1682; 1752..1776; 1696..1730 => 0.09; 1.63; 2.08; 2.83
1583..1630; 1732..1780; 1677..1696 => 0.24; 1.7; 1.87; 2.89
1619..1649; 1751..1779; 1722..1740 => -0.07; 1.76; 2.74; 2.85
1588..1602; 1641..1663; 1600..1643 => -0.21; 1.49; 1.83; 1.54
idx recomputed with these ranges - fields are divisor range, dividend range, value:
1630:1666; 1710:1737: 1.45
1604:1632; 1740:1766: 1.51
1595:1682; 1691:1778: 1.47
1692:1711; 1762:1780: 1.51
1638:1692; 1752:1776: 1.71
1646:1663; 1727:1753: 1.85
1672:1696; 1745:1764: 1.53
